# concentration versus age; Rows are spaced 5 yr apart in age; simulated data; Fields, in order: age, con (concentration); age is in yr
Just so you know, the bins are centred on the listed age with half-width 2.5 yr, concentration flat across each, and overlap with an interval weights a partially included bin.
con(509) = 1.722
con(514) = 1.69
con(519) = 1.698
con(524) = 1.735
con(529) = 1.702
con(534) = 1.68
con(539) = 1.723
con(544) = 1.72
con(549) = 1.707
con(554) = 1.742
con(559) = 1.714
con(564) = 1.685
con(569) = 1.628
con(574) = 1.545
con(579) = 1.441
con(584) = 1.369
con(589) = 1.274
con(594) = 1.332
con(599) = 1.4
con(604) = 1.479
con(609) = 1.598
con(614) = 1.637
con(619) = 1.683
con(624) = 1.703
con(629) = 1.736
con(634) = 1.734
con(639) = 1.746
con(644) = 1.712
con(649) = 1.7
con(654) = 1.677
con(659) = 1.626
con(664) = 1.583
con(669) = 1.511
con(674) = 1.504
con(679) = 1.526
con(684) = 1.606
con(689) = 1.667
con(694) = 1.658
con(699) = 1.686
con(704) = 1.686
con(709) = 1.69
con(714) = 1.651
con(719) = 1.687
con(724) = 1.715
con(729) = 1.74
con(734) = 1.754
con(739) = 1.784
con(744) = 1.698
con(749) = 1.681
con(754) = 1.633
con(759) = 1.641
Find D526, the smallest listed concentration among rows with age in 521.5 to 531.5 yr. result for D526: 1.702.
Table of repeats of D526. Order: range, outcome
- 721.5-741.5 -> 1.715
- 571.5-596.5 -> 1.274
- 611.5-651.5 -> 1.637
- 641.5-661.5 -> 1.626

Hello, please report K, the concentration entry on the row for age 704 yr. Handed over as 1.686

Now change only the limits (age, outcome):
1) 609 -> 1.598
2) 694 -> 1.658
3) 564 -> 1.685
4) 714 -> 1.651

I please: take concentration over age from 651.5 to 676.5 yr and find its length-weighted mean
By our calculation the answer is 1.58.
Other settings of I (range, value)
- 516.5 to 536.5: 1.7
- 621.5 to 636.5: 1.72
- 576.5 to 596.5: 1.35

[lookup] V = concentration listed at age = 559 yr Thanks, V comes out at 1.714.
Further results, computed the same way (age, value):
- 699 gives 1.686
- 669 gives 1.511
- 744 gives 1.698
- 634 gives 1.734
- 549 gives 1.707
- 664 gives 1.583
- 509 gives 1.722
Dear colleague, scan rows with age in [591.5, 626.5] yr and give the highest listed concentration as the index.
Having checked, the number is 1.703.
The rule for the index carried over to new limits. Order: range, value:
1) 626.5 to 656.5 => 1.746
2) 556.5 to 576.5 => 1.714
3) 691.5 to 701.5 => 1.686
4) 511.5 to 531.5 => 1.735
